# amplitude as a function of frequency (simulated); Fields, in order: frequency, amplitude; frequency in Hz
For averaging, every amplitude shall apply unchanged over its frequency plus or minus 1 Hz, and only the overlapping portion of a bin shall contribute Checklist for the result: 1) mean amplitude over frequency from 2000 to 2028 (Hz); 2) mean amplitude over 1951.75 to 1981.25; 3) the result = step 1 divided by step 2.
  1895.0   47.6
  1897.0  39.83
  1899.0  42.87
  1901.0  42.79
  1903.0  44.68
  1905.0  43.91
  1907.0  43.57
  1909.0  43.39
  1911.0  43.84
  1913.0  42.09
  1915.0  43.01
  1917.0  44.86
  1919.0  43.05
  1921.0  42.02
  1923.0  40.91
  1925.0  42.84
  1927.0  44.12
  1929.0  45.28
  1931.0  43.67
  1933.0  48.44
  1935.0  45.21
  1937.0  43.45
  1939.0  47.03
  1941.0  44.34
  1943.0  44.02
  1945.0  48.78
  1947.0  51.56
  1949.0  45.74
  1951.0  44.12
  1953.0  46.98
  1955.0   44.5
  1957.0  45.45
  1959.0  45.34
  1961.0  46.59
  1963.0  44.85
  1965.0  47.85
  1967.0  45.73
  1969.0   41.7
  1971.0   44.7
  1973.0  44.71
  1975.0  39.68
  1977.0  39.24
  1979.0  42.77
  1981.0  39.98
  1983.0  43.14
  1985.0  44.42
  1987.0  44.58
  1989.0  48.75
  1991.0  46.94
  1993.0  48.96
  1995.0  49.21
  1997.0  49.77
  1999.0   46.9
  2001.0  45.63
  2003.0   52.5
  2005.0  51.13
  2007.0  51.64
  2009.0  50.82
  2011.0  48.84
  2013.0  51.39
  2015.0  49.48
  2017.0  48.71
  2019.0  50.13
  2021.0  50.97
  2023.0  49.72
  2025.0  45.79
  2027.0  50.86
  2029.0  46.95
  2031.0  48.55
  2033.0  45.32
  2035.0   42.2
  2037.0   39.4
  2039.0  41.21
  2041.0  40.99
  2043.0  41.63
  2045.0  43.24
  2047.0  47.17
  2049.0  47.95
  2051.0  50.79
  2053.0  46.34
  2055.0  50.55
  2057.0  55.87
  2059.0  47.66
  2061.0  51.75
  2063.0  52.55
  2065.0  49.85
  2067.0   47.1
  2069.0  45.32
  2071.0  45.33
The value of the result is 1.13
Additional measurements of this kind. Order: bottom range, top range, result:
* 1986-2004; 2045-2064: 1.03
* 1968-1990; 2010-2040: 1.10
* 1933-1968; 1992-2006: 1.07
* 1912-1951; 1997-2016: 1.11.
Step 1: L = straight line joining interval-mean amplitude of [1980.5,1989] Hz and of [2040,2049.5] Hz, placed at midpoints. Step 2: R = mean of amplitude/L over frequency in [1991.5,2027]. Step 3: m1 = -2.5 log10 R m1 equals -0.13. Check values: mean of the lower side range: 43.9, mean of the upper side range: 44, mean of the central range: 49.5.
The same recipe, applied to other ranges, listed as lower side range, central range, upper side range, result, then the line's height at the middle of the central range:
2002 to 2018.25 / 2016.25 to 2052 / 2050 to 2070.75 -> 0.089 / 50.1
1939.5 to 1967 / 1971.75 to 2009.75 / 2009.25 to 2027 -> 0.042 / 48.1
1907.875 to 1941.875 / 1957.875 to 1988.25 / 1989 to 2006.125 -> 0.083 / 47.2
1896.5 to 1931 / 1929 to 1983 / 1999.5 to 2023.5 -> 0.030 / 46.1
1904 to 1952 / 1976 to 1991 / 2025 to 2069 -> 0.053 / 45.7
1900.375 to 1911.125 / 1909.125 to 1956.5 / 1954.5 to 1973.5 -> -0.009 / 44.4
